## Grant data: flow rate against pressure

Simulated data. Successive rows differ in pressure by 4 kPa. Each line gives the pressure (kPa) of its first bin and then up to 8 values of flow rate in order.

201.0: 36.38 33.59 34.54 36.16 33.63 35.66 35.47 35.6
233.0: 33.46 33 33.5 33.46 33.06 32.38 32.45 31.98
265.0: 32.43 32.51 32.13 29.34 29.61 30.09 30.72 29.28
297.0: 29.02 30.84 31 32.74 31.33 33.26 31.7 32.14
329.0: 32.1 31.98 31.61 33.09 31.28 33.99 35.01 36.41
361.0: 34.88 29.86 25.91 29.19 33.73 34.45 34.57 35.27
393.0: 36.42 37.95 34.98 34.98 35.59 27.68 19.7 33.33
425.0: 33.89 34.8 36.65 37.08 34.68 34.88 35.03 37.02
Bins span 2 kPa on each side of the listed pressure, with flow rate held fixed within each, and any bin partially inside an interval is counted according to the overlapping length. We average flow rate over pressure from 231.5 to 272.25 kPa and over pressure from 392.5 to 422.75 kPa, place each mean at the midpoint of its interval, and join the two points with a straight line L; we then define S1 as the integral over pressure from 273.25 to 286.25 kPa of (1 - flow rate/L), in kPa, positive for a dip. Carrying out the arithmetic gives 1.1 kPa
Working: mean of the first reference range 32.8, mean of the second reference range 32.4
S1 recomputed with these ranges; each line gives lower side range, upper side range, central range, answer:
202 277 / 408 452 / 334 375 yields 1.4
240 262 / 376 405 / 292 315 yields 2.1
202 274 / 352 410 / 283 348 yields 4.6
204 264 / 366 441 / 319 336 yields 0.8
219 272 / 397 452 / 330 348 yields 0.7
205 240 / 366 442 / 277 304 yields 3.3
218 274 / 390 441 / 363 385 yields 1.7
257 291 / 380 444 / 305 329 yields -0.1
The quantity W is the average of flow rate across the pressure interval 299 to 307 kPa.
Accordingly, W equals 30.9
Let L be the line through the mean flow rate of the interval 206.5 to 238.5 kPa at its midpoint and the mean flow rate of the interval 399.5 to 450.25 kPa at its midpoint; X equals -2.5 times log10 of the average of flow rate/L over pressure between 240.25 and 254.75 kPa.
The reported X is 0.05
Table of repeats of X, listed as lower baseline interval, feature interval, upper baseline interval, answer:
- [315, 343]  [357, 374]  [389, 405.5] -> 0.12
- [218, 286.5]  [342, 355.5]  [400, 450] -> -0.02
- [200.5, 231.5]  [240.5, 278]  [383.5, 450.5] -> 0.08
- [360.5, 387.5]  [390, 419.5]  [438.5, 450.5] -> 0.02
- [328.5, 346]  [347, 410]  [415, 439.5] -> -0.05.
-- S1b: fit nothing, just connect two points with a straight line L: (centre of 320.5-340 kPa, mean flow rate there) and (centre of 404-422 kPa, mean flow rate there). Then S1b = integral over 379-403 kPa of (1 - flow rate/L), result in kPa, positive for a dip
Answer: -4.1 kPa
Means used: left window 32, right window 29.8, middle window 35.6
